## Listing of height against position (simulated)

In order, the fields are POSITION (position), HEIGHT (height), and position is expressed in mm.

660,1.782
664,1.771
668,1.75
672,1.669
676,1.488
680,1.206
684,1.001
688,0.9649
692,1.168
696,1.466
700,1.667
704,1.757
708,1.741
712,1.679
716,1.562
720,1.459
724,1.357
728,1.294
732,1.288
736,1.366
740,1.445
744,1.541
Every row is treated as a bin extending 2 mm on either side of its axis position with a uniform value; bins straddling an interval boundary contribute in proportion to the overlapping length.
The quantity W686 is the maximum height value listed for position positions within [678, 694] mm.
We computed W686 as 1.206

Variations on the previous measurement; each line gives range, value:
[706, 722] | 1.741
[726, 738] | 1.366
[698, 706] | 1.757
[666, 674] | 1.75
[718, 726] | 1.459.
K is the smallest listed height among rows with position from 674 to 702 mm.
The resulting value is 0.9649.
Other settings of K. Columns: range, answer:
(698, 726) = 1.357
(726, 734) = 1.288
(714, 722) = 1.459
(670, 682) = 1.206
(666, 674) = 1.669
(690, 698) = 1.168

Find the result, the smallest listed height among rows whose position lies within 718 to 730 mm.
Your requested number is 1.294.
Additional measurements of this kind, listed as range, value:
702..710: 1.741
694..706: 1.466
